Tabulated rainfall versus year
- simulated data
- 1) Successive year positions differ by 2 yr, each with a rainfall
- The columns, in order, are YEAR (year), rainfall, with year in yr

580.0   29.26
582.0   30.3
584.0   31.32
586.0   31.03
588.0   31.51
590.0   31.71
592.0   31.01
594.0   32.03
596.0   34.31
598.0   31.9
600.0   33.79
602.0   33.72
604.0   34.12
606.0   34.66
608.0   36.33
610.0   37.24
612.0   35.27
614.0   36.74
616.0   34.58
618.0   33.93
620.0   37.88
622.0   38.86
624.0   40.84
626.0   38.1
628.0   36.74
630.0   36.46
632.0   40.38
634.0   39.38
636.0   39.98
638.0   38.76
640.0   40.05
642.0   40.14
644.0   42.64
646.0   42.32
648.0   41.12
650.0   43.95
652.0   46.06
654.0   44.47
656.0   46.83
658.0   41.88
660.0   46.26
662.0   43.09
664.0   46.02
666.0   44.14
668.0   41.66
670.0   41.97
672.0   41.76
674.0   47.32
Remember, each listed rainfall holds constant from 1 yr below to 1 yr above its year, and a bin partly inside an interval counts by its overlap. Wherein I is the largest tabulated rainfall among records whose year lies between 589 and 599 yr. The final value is 34.31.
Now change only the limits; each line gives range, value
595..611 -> 37.24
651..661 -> 46.83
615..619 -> 34.58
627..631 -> 36.74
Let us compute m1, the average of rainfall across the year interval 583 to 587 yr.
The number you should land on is 31.2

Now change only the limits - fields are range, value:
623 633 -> 38.5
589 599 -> 32.2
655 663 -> 44.5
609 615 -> 36.4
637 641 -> 39.4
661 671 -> 43.4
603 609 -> 35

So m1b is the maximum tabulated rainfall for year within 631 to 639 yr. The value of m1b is 40.38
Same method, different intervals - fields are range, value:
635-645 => 42.64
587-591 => 31.71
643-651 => 43.95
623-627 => 40.84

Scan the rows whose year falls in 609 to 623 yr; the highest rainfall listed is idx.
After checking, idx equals 38.86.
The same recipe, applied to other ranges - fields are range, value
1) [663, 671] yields 46.02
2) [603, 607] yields 34.66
